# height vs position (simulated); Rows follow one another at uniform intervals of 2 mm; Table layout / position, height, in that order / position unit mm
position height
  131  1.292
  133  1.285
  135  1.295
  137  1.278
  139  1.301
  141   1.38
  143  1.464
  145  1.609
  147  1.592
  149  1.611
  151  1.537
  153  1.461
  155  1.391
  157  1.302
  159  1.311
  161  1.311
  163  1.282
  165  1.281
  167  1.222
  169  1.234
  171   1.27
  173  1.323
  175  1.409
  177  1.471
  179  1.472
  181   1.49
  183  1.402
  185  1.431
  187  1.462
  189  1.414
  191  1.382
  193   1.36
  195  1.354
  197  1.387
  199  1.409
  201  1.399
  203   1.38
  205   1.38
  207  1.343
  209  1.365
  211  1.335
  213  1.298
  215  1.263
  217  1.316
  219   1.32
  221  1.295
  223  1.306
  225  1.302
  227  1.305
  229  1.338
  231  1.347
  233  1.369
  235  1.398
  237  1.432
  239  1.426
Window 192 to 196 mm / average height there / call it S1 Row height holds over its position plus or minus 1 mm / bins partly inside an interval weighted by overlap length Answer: 1.36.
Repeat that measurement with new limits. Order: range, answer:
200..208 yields 1.38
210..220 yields 1.31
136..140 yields 1.29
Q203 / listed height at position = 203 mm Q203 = 1.38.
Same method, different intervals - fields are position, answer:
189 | 1.414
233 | 1.369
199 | 1.409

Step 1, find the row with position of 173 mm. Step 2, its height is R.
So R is 1.323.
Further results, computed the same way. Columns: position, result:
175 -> 1.409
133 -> 1.285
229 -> 1.338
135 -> 1.295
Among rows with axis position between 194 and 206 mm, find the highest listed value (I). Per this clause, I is 1.409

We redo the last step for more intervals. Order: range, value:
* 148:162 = 1.611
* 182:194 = 1.462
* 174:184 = 1.49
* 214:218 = 1.316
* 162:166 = 1.282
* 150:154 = 1.537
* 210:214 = 1.335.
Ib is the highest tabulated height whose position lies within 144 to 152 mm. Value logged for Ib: 1.611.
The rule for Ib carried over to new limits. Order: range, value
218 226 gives 1.32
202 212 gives 1.38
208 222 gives 1.365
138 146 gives 1.609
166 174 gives 1.323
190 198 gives 1.387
